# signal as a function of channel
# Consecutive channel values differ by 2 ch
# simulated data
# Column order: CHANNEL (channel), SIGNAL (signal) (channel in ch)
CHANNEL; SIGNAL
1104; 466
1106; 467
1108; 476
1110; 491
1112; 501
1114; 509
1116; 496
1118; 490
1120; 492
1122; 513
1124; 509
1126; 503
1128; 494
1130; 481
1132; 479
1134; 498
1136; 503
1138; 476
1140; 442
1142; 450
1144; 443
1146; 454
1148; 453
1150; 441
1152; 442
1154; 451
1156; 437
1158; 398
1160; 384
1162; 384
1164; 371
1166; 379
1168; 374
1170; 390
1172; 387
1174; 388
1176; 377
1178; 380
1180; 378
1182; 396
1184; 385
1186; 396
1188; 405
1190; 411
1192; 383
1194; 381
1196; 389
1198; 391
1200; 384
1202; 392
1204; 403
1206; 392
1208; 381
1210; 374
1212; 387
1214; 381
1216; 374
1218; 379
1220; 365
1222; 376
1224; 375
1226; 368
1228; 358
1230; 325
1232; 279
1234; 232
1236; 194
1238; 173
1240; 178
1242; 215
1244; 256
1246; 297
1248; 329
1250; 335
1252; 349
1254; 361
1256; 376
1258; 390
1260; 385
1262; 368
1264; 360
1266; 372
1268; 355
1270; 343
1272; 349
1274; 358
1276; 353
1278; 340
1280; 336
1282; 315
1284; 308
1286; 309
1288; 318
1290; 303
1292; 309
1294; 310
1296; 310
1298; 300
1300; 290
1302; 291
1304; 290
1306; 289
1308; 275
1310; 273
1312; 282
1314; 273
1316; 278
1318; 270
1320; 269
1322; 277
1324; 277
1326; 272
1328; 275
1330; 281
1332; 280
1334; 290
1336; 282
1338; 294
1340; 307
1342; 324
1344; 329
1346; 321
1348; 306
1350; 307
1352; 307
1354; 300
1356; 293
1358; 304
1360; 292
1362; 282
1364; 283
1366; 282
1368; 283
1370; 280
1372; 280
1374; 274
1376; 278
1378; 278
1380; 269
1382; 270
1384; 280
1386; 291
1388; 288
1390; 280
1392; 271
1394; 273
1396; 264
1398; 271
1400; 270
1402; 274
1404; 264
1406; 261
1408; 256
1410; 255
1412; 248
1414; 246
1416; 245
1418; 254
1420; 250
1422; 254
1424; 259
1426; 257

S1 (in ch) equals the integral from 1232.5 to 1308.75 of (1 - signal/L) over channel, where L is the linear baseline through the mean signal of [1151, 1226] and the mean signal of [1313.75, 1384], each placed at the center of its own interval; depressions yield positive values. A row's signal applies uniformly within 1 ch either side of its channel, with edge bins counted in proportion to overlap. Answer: 5.7 ch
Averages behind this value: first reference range 389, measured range 311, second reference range 288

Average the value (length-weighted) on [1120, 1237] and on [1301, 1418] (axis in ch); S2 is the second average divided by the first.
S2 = 0.7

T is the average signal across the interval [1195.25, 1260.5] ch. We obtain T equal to 337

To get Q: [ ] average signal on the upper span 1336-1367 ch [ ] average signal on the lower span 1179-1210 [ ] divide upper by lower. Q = 0.77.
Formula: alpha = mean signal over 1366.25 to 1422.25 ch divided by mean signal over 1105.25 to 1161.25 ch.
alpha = 0.57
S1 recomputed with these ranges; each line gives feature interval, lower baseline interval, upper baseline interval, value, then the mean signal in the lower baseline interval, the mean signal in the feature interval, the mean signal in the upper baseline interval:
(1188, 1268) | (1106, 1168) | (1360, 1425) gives 9.7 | 460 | 345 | 270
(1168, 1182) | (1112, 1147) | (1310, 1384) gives 1.9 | 485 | 384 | 287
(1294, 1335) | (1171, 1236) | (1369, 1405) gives 4.0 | 371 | 283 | 275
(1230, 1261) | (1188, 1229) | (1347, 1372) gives 5.9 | 383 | 291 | 293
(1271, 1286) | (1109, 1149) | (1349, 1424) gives 1.1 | 484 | 335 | 274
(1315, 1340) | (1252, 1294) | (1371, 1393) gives 2.5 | 345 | 280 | 278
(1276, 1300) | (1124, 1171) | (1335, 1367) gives 2.1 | 442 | 315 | 301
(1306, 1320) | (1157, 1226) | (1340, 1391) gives 1.9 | 385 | 276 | 292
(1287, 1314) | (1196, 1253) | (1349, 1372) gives 1.3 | 331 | 295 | 292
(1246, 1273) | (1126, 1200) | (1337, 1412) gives 0.0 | 419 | 357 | 284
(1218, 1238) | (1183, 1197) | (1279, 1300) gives 2.6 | 393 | 315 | 311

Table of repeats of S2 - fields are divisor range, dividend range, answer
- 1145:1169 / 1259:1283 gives 0.85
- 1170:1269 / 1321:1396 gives 0.82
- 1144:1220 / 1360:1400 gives 0.70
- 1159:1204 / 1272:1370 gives 0.77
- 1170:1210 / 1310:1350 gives 0.74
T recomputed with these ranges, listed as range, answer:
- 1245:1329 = 317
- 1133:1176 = 425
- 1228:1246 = 242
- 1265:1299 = 329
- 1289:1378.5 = 290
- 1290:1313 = 293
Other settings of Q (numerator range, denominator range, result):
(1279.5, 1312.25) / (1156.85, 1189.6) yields 0.78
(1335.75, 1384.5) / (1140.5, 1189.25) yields 0.72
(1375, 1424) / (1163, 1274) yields 0.75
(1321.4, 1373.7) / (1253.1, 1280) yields 0.81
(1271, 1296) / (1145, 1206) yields 0.81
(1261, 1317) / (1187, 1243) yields 0.92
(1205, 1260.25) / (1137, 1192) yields 0.80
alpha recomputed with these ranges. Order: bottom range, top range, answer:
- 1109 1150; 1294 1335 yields 0.59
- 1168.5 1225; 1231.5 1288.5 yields 0.82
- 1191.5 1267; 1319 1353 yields 0.86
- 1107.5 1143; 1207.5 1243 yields 0.65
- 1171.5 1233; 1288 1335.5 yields 0.76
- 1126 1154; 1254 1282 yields 0.77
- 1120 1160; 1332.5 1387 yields 0.63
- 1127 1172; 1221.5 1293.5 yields 0.73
